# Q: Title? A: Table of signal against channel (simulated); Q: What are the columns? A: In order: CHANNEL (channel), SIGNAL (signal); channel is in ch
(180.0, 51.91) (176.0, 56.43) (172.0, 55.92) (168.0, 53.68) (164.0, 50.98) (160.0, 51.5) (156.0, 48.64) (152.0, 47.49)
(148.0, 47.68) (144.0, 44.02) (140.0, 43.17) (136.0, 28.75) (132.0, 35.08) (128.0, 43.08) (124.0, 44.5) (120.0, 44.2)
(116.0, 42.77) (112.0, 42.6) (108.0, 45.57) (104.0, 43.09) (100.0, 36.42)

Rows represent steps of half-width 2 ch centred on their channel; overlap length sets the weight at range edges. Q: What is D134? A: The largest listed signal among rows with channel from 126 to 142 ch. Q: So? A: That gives 43.17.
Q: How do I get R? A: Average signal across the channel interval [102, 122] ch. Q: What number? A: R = 43.6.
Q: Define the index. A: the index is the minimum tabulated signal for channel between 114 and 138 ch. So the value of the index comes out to 28.75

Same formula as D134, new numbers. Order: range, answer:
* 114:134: 44.5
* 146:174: 55.92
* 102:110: 45.57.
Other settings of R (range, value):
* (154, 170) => 51.2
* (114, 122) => 43.5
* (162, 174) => 53.5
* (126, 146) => 38.8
